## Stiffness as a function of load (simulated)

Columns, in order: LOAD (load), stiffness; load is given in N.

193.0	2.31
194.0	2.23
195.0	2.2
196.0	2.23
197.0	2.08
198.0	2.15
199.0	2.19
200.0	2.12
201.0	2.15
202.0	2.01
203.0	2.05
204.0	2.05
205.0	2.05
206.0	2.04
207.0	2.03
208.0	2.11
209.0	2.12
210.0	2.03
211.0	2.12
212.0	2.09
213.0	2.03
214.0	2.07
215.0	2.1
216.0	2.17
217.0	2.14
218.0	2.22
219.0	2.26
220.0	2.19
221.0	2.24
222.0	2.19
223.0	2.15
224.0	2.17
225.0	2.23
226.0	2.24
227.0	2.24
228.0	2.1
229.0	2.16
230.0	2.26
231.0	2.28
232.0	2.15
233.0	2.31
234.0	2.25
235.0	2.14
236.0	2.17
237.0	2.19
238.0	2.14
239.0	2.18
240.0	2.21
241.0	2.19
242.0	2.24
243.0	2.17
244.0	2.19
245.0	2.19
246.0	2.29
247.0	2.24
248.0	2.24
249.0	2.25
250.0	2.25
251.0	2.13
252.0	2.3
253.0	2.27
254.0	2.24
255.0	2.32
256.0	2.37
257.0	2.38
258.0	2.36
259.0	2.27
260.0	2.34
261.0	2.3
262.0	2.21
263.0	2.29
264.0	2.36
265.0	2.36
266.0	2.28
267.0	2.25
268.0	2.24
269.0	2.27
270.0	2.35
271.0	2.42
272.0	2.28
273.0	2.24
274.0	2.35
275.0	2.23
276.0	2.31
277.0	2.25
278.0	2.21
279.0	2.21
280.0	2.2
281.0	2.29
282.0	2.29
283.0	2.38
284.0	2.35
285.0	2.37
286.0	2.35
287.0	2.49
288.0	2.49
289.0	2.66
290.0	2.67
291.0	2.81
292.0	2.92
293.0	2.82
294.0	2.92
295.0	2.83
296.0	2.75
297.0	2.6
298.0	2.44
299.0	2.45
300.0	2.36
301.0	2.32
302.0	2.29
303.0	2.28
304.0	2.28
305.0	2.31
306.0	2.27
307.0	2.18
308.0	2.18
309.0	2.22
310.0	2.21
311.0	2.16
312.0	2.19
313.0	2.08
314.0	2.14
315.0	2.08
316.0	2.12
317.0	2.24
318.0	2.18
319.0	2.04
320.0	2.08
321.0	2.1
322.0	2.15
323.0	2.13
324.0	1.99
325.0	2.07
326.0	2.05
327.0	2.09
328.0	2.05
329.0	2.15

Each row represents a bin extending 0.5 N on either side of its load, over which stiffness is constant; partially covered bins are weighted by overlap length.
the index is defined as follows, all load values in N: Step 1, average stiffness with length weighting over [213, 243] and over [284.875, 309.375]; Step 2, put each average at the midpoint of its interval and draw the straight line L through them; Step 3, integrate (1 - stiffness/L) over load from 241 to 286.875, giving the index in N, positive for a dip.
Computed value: 1.3 N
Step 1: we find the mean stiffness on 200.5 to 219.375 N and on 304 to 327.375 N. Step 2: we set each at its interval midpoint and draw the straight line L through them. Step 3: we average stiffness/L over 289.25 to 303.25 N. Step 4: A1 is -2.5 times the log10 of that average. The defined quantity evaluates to -0.218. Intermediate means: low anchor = 2.1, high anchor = 2.14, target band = 2.61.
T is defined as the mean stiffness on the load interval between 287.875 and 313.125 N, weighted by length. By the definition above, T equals 2.45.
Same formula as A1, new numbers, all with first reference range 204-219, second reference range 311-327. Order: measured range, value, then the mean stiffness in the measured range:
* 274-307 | -0.16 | 2.44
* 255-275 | -0.10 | 2.31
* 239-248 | -0.06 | 2.21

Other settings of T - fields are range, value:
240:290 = 2.3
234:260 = 2.24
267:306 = 2.42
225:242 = 2.2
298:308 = 2.31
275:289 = 2.33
